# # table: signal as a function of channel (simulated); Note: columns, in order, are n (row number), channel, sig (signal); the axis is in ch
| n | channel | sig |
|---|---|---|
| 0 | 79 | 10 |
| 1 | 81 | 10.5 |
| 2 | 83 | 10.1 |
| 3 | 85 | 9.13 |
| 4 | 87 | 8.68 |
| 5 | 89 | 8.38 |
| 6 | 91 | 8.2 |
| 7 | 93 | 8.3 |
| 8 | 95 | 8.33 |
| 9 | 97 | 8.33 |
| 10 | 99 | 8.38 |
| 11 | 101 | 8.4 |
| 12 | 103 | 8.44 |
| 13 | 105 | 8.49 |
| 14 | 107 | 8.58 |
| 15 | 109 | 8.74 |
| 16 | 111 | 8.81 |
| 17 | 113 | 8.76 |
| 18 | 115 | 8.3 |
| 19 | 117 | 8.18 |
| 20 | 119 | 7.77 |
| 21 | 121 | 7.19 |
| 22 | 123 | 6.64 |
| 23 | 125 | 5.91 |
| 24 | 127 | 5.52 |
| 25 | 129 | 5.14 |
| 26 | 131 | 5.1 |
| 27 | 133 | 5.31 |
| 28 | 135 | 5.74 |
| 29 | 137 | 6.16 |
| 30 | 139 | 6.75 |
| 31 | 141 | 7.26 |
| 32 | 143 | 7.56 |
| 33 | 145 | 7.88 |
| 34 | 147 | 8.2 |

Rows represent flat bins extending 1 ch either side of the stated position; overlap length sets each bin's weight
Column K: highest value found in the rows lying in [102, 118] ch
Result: 8.81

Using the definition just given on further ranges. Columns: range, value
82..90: 10.1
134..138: 6.16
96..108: 8.58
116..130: 8.18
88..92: 8.38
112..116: 8.76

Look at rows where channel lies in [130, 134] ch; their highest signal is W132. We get 5.31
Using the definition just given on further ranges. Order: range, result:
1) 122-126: 6.64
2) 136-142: 7.26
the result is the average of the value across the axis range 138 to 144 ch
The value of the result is 7.19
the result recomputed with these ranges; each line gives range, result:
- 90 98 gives 8.29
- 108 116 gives 8.65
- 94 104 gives 8.38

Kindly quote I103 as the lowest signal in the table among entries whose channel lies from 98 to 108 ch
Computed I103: 8.38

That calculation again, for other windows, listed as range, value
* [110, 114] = 8.76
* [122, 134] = 5.1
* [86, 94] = 8.2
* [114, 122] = 7.19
